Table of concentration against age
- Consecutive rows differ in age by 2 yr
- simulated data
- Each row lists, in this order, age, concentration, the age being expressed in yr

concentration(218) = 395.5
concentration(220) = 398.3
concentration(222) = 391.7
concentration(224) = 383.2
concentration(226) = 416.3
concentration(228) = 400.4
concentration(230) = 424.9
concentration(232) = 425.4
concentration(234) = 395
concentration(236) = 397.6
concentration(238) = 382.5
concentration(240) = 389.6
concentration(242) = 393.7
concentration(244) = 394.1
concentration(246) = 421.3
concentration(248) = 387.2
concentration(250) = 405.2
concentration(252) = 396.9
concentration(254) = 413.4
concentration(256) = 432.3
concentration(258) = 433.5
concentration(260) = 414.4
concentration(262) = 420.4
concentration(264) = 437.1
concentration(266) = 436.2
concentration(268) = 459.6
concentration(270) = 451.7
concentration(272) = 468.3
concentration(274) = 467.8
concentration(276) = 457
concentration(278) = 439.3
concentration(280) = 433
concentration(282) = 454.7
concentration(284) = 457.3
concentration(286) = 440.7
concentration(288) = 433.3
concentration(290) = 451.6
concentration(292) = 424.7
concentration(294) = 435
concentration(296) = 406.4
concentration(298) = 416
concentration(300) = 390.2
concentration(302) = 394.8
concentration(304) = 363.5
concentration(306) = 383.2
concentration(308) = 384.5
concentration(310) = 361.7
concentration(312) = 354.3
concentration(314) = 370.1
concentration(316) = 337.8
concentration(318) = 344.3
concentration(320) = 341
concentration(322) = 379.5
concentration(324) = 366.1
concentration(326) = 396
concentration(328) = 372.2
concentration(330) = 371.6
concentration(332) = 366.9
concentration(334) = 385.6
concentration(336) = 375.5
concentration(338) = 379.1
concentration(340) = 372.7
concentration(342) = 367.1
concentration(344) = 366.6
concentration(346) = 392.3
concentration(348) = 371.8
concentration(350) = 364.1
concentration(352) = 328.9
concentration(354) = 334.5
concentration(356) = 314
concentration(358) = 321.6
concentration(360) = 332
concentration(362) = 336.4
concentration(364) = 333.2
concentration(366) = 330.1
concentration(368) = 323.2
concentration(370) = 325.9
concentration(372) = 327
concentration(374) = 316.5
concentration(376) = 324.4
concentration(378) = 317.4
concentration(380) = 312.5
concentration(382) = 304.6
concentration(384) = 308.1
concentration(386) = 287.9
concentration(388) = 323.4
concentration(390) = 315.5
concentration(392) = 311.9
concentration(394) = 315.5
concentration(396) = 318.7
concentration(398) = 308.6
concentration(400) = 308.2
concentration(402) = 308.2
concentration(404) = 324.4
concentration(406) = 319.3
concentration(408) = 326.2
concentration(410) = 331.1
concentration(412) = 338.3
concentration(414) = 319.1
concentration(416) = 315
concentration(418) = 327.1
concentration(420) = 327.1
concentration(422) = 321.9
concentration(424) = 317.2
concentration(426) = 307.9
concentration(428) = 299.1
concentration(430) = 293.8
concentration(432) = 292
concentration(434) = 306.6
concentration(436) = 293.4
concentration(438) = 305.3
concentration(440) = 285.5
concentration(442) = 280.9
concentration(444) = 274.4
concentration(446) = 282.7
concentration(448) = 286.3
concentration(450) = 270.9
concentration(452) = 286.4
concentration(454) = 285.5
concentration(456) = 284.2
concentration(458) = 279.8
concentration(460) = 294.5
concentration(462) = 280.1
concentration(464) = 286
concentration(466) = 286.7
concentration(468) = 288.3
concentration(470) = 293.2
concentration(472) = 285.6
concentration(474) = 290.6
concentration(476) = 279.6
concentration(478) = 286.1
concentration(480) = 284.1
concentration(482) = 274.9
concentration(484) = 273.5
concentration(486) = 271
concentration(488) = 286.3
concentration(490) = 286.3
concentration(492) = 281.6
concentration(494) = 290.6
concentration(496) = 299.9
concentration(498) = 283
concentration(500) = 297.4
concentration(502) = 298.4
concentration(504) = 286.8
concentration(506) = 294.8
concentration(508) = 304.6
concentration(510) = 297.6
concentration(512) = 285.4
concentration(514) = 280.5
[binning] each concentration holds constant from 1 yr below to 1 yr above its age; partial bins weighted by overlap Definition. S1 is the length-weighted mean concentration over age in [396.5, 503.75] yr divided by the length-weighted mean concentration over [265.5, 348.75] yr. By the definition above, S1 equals 0.7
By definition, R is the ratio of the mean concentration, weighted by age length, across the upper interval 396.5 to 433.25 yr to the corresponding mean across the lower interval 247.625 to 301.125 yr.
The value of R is 0.73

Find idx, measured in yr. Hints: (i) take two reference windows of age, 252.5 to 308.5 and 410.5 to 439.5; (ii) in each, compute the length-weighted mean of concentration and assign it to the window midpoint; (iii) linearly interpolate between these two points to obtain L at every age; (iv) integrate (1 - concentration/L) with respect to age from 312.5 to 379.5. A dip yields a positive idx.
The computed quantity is 4.4 yr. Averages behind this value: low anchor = 429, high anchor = 312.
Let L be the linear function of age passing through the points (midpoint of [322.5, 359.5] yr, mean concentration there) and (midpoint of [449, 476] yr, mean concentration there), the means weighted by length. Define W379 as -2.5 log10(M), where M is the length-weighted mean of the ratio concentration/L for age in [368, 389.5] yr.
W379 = 0.08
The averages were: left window 363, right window 285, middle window 315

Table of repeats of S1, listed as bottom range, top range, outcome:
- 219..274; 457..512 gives 0.69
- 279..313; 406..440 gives 0.76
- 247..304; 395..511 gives 0.69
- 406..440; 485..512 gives 0.93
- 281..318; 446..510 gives 0.71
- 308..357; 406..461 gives 0.83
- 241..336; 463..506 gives 0.70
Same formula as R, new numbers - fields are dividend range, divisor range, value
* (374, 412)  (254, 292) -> 0.71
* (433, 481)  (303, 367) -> 0.80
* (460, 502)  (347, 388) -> 0.88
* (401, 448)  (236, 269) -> 0.75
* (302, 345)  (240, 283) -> 0.86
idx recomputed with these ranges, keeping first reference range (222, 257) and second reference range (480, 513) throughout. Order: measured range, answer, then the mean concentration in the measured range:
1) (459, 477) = 0.8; 287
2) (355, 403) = 3.2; 318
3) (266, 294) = -4.6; 448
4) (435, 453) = 1.5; 285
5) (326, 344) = -0.7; 375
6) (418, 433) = 0.5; 310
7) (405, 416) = 0.0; 326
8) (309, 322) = 0.5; 354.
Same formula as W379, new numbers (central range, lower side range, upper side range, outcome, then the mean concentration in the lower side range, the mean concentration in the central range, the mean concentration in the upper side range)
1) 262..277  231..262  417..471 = -0.15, 406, 452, 294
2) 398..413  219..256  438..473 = -0.03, 402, 321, 285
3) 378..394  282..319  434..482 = 0.09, 399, 310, 286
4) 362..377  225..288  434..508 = 0.08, 424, 326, 286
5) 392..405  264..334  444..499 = 0.07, 406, 314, 284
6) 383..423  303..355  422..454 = -0.01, 367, 318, 293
